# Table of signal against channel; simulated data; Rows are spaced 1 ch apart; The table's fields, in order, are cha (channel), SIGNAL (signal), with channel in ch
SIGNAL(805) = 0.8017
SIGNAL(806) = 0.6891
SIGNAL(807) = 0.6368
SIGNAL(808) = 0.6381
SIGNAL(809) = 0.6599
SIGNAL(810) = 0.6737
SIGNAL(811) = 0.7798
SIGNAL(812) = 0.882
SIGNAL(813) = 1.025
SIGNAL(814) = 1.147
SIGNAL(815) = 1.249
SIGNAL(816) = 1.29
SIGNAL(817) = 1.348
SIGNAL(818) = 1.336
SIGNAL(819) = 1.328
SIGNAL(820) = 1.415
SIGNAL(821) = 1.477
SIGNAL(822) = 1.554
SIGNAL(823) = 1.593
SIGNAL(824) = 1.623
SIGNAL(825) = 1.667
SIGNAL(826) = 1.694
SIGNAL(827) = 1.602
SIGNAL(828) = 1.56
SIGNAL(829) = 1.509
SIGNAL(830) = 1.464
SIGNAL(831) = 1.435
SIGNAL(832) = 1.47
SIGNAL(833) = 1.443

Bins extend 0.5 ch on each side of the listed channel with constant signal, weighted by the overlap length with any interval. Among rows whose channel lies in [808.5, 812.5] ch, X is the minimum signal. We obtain 0.6599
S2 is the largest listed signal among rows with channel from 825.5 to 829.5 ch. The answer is 1.694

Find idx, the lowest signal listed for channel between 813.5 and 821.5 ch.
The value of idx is 1.147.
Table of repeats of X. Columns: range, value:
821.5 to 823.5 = 1.554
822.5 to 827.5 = 1.593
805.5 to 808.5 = 0.6368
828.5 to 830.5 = 1.464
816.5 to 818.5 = 1.336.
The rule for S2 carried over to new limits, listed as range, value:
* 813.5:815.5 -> 1.249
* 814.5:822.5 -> 1.554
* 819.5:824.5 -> 1.623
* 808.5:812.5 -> 0.882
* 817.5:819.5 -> 1.336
